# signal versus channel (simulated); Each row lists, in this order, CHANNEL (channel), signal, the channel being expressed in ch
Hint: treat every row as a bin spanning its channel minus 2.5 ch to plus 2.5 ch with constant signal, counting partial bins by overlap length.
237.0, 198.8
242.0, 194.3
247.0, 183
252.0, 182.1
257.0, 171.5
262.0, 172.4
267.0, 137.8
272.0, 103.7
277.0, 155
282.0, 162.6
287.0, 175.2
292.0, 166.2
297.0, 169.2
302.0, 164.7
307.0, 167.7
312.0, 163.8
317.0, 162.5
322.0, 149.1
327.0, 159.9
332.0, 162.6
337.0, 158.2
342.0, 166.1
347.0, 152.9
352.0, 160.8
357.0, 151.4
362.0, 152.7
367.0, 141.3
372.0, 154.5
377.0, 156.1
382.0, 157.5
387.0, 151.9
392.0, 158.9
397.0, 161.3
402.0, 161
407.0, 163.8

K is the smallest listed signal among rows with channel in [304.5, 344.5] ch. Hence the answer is 149.1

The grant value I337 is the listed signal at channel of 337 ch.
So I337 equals 158.2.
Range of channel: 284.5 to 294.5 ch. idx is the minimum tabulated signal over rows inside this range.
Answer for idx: 166.2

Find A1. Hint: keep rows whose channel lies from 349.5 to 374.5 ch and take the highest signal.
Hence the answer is 160.8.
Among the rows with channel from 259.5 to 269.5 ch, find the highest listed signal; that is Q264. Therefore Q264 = 172.4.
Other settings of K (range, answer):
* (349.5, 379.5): 141.3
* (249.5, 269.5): 137.8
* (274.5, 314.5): 155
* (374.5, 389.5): 151.9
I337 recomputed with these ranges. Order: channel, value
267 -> 137.8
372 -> 154.5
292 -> 166.2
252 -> 182.1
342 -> 166.1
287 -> 175.2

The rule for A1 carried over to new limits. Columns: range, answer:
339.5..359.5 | 166.1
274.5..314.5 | 175.2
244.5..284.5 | 183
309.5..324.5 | 163.8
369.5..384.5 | 157.5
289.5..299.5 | 169.2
